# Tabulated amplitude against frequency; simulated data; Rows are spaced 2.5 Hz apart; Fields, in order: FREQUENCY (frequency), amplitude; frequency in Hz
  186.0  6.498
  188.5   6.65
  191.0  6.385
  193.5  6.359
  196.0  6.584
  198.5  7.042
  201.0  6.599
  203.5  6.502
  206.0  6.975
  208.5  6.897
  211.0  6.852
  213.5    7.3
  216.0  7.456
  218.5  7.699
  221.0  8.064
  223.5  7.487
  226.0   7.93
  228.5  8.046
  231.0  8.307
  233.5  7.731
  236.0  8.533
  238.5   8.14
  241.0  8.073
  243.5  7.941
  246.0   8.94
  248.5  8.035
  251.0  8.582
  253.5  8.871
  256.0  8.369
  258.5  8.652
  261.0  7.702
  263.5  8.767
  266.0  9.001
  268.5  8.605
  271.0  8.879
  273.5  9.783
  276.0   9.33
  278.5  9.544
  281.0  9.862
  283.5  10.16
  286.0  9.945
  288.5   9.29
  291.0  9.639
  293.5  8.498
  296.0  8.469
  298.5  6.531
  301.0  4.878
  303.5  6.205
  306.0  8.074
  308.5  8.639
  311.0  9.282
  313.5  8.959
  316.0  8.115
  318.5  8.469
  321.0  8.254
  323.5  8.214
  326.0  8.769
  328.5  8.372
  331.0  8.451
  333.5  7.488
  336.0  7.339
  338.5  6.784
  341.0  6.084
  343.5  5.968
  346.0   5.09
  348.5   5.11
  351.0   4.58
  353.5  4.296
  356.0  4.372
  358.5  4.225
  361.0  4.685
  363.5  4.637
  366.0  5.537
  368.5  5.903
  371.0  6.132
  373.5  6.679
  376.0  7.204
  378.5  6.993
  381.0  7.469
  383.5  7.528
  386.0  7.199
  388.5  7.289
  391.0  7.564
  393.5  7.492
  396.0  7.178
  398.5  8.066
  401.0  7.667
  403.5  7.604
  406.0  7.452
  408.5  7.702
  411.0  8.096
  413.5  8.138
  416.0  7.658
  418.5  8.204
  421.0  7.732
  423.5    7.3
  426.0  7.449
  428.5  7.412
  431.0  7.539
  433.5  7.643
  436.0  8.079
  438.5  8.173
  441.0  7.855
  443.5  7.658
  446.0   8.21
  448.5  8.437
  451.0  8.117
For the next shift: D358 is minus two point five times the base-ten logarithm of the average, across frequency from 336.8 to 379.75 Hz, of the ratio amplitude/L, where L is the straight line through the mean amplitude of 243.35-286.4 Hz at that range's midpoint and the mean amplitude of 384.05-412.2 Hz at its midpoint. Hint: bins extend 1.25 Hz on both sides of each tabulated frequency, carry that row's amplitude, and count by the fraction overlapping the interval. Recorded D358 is 0.39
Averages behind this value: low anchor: 8.95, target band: 5.56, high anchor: 7.57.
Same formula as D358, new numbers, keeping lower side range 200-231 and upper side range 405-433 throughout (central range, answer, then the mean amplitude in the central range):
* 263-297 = -0.236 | 9.29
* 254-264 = -0.130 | 8.38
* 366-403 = 0.077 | 7.12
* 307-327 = -0.142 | 8.58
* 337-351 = 0.304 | 5.72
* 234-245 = -0.106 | 8.16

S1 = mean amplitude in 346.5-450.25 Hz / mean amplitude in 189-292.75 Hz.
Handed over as 0.9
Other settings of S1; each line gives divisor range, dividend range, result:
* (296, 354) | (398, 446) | 1.08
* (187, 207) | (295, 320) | 1.17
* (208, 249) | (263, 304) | 1.11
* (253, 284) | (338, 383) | 0.63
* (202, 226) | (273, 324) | 1.18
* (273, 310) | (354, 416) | 0.79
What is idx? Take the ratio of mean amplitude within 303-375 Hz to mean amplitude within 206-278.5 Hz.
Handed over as 0.82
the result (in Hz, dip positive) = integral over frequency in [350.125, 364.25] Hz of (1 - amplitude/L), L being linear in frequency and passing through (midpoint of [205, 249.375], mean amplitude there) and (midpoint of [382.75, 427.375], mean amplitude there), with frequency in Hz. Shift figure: 5.9 Hz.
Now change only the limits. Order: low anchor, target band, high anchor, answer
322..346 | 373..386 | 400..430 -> 0.61 Hz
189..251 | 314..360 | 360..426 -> 3.61 Hz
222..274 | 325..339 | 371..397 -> -0.46 Hz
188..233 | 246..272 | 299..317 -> -3.94 Hz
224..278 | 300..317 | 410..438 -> 0.97 Hz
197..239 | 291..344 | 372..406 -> -2.54 Hz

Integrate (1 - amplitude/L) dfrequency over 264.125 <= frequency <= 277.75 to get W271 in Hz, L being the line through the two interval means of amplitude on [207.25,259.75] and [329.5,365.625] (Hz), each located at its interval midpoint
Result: -3.6 Hz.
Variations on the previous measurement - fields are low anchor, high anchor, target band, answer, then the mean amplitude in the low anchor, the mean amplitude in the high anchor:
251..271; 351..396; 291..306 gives 1.1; 8.59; 6.17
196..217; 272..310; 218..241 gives -2.0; 6.92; 8.6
